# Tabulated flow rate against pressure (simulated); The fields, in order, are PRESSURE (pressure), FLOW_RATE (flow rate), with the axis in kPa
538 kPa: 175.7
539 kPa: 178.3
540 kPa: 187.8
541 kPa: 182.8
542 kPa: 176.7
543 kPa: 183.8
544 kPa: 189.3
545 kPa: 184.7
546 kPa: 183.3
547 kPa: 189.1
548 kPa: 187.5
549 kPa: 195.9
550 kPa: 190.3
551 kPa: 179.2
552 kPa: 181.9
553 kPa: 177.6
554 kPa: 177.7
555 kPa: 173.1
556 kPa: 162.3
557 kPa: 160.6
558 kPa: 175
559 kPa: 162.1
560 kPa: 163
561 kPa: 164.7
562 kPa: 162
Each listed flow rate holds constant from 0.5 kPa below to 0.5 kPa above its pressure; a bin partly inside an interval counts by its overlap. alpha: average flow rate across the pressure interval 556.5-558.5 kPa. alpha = 168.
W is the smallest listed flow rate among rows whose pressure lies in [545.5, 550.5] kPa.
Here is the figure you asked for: 183.3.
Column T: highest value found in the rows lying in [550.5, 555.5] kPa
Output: 181.9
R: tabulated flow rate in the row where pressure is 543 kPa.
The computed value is 183.8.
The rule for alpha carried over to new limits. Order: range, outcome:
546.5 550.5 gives 191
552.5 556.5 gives 173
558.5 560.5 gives 163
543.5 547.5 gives 187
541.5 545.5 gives 184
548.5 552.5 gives 187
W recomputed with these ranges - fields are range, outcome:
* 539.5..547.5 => 176.7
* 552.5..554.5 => 177.6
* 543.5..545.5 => 184.7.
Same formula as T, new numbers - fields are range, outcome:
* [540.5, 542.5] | 182.8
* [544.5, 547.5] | 189.1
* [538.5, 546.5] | 189.3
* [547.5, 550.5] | 195.9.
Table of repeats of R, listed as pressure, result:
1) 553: 177.6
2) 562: 162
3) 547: 189.1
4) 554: 177.7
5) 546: 183.3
